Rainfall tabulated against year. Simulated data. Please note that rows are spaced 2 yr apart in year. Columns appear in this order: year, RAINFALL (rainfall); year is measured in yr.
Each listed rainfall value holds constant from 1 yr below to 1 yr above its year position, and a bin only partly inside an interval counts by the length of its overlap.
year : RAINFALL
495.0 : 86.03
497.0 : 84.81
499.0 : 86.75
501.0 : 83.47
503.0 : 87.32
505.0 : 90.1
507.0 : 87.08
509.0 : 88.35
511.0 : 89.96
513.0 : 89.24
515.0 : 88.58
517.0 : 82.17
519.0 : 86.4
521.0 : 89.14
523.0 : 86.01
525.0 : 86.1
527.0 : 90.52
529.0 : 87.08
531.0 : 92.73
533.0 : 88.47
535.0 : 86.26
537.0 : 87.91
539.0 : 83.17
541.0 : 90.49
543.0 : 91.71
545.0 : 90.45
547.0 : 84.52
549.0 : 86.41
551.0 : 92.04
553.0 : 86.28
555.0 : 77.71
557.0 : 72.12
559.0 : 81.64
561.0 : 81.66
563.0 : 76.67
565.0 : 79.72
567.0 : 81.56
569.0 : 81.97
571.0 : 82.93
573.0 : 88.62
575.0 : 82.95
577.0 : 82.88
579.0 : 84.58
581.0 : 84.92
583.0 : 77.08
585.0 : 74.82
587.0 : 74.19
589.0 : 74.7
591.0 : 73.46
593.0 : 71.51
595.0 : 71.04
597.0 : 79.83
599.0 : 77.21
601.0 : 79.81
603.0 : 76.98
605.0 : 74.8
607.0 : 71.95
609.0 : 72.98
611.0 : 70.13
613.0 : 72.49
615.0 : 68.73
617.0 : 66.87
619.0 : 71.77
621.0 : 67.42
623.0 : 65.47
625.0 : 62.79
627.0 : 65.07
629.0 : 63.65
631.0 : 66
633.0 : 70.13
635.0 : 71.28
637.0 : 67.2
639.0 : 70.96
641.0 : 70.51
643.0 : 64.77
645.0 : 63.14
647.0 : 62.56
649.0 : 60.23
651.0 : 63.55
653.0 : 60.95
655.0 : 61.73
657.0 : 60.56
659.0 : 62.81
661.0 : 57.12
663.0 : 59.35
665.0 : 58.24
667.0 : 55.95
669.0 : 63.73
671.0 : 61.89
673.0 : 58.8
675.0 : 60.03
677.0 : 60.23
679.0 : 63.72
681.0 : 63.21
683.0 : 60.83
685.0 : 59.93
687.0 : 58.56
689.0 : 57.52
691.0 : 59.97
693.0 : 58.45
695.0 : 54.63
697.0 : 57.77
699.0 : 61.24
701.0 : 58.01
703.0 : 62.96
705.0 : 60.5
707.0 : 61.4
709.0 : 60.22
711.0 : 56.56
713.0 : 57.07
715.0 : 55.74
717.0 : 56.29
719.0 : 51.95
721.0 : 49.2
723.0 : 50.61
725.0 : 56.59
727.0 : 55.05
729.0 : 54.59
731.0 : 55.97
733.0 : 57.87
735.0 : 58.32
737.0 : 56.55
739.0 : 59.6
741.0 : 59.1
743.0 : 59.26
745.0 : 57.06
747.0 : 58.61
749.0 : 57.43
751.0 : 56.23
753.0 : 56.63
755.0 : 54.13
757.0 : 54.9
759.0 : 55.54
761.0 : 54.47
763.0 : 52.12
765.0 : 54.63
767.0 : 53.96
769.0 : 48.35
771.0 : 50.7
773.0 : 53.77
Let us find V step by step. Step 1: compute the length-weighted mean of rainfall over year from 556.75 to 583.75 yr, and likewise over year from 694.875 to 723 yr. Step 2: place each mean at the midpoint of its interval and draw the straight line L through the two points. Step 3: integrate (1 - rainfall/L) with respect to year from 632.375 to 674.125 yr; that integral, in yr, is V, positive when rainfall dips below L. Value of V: 2.52 yr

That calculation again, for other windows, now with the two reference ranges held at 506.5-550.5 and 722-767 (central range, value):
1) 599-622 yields 1.1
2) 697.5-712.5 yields 0.5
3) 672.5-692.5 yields 1.5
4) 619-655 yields 3.1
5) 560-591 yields 0.2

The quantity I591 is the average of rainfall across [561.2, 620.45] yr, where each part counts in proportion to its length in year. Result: 76.8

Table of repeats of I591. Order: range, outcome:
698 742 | 57.1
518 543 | 88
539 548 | 88.6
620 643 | 67.2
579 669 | 68.7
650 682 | 60.7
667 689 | 60.7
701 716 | 59.1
